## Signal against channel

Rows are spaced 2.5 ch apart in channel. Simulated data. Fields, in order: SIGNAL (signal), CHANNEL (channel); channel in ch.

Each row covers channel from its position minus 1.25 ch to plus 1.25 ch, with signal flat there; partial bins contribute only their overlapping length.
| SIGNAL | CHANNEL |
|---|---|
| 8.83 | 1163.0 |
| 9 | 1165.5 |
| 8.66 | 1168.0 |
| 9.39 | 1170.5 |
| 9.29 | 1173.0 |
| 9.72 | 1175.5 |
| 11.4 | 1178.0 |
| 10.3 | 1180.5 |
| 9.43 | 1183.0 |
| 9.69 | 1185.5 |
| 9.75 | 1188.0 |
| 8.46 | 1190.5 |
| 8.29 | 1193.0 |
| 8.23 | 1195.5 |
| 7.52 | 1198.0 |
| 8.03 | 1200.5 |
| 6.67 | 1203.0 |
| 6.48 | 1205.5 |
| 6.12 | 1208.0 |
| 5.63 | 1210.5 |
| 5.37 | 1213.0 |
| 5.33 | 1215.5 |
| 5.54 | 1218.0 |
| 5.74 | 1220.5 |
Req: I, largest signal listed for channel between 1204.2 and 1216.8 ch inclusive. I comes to 6.48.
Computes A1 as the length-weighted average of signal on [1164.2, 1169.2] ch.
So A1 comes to 8.83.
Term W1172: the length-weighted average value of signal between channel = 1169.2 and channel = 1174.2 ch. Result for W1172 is 9.33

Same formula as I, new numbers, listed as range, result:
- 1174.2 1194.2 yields 11.4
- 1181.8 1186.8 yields 9.69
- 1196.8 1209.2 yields 8.03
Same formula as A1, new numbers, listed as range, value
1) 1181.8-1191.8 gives 9.33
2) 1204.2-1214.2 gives 5.91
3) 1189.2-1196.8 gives 8.33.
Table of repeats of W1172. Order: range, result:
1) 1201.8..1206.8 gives 6.57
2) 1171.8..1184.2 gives 10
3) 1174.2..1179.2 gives 10.5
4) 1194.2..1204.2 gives 7.62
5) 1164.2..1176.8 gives 9.22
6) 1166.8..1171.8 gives 9.03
